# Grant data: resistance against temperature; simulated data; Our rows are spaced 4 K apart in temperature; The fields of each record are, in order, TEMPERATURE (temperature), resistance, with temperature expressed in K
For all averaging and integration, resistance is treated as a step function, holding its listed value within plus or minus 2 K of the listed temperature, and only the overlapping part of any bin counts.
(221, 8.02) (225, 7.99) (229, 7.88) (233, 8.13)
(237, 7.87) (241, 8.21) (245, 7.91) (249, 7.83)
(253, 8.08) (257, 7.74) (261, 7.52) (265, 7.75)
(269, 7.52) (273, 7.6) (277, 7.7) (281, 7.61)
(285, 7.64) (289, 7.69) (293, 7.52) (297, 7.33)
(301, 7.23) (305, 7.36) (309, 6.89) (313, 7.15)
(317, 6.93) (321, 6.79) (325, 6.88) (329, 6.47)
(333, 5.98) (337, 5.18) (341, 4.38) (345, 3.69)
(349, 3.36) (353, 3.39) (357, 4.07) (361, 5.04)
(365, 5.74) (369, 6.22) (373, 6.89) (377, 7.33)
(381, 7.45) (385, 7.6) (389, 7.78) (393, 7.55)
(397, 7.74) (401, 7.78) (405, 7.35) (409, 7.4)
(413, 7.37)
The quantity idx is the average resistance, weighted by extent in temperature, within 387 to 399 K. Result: 7.69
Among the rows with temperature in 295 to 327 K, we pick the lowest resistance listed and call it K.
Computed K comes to 6.79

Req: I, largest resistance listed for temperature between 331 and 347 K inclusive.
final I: 5.98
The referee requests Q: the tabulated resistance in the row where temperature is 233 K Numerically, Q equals 8.13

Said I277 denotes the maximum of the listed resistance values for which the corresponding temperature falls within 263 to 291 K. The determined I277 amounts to 7.75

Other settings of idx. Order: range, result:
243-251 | 7.87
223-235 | 8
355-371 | 5.27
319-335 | 6.53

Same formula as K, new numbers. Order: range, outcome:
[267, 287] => 7.52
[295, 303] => 7.23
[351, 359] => 3.39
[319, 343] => 4.38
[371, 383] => 6.89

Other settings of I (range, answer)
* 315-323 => 6.93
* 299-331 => 7.36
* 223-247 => 8.21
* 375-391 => 7.78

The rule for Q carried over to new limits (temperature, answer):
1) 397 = 7.74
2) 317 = 6.93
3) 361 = 5.04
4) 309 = 6.89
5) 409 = 7.4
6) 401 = 7.78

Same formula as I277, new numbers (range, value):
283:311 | 7.69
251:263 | 8.08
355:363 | 5.04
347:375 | 6.89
